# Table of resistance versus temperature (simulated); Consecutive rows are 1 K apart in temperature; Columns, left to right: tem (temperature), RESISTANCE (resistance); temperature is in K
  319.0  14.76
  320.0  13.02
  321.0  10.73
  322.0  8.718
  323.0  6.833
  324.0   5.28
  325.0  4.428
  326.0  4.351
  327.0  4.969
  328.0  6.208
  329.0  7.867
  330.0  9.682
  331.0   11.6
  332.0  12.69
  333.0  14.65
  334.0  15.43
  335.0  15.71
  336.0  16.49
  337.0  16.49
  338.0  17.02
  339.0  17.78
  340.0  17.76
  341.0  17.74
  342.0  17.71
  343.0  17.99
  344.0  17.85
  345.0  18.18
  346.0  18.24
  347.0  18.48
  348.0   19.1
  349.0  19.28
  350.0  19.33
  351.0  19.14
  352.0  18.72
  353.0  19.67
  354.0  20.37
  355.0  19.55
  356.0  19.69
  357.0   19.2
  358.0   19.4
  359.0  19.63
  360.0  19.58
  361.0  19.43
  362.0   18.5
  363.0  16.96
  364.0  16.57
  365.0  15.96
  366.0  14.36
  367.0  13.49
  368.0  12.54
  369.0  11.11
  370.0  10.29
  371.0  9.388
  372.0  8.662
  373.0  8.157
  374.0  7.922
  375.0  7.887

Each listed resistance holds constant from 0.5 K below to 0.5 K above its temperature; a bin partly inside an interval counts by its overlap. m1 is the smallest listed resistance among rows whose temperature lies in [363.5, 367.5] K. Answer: 13.49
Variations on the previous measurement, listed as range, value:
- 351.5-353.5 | 18.72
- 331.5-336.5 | 12.69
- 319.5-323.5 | 6.833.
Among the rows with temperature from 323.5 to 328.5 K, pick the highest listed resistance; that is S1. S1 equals 6.208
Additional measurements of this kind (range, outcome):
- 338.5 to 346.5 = 18.24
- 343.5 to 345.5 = 18.18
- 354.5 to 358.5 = 19.69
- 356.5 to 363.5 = 19.63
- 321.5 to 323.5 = 8.718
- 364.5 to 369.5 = 15.96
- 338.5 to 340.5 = 17.78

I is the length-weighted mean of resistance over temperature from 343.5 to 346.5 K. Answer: 18.1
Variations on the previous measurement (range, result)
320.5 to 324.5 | 7.89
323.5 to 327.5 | 4.76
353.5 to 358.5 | 19.6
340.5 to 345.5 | 17.9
